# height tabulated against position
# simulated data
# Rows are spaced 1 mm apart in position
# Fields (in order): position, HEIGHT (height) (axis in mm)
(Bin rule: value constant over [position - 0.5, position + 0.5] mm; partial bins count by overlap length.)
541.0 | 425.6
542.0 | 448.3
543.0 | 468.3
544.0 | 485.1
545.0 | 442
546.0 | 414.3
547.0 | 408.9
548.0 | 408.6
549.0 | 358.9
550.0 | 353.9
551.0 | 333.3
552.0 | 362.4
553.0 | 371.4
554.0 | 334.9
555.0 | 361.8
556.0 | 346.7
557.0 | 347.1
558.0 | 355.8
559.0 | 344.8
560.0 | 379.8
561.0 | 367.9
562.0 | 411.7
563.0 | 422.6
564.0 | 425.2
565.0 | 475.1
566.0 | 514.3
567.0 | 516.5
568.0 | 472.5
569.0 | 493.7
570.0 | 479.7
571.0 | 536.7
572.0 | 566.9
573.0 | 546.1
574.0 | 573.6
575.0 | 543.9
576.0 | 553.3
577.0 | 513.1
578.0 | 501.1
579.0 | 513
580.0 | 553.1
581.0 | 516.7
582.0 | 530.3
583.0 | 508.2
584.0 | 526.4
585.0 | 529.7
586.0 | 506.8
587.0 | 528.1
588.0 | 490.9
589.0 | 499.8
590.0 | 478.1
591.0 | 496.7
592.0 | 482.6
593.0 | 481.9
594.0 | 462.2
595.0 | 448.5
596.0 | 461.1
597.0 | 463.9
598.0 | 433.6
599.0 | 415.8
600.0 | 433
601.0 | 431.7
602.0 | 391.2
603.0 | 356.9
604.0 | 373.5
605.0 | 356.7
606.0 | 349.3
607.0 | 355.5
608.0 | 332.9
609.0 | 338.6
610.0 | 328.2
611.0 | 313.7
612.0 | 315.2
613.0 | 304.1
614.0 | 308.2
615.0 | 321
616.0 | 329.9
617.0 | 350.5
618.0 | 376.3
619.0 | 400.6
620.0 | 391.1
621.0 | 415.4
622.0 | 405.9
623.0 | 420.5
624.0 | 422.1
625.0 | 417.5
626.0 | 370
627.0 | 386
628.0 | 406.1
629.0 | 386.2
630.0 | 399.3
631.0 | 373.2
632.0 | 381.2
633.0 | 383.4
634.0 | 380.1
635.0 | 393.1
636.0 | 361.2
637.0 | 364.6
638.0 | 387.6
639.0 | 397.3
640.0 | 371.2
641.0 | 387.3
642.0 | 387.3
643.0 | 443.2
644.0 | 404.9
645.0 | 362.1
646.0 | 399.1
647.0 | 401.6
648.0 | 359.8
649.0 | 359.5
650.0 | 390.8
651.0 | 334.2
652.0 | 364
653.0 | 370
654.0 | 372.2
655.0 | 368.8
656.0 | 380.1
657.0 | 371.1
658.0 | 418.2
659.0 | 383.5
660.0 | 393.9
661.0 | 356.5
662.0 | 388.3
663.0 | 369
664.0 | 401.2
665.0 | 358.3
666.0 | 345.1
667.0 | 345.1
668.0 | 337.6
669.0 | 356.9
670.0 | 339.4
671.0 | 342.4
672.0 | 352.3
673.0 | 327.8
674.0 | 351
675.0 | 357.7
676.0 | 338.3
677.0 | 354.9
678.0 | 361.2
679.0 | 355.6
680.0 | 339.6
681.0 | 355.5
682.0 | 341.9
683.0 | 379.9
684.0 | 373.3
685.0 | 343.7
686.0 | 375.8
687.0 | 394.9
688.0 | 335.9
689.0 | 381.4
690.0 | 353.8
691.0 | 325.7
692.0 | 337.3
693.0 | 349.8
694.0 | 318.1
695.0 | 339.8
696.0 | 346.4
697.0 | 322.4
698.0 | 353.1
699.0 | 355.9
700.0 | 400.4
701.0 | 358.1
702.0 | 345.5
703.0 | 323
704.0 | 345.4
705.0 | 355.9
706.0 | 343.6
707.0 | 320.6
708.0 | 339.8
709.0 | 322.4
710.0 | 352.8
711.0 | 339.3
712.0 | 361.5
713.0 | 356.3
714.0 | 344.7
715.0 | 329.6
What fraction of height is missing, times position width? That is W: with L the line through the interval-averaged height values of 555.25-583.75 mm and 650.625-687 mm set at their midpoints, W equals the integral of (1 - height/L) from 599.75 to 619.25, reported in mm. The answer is 3.53 mm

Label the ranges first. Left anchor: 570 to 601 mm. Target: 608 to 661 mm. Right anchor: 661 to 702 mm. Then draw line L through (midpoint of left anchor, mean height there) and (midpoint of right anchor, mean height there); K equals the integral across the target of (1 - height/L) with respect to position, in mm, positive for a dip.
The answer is 6.1 mm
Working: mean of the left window 502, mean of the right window 354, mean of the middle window 375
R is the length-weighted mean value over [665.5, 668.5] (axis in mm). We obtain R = 343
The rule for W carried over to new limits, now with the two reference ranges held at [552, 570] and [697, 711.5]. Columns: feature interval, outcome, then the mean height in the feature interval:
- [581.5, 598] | -4.0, 492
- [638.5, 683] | -0.4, 368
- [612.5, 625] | 0.4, 372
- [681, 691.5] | -0.2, 360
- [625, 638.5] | -0.2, 384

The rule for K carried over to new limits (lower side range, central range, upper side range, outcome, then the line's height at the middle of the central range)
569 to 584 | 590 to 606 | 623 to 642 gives 1.50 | 475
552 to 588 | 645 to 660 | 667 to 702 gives 0.30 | 384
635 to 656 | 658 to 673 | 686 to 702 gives 0.23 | 368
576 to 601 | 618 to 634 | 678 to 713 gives 1.64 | 441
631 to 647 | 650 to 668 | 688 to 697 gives -0.05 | 370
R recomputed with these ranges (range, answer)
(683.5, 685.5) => 358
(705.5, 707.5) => 332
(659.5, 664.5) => 382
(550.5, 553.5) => 356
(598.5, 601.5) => 427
